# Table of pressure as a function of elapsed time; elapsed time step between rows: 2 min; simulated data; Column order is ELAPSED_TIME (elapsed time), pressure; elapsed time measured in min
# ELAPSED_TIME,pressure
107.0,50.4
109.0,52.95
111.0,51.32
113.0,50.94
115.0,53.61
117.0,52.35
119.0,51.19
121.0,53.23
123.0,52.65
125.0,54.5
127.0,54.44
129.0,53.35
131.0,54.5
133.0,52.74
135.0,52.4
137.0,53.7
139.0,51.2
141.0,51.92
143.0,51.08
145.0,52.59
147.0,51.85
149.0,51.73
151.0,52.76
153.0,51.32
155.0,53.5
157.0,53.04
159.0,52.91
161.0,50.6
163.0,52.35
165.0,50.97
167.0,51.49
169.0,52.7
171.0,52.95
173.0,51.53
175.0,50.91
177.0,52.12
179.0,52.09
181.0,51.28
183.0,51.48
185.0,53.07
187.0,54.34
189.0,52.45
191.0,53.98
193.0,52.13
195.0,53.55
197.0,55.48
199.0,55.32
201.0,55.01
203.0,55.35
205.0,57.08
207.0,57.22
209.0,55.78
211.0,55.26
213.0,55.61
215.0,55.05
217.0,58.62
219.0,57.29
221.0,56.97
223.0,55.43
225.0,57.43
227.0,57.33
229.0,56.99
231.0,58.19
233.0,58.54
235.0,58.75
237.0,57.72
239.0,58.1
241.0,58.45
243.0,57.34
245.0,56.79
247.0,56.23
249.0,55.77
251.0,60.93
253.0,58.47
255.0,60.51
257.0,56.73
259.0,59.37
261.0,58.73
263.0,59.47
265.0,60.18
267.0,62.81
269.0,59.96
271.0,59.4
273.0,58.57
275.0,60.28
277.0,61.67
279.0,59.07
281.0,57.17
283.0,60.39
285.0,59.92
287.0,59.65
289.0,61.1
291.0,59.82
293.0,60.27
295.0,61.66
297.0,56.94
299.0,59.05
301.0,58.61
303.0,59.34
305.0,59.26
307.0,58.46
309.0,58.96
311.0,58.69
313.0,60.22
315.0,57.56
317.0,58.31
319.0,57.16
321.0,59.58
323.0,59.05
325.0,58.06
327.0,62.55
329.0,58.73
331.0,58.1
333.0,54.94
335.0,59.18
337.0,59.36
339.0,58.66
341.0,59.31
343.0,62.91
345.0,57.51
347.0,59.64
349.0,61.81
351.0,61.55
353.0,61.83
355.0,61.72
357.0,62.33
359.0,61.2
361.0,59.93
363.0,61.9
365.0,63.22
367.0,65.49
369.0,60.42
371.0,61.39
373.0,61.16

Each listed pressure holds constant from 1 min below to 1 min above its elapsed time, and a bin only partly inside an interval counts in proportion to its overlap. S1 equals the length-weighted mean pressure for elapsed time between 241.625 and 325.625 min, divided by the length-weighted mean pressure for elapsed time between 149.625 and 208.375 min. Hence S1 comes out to 1.1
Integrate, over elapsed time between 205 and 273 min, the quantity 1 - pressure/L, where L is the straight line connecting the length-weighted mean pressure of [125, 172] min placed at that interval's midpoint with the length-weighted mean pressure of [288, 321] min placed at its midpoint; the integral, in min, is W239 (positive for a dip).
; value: -1.9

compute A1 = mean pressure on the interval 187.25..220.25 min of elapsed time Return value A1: 55.3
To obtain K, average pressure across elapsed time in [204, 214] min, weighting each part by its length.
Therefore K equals 56.2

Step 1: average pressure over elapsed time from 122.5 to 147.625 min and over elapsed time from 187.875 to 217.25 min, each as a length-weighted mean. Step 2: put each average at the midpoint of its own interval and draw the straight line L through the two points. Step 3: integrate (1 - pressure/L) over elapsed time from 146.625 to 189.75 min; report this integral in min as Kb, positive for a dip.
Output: 1.4 min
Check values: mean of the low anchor 52.9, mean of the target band 52.2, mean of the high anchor 55.1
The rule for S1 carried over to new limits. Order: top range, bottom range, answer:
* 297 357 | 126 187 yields 1.13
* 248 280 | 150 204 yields 1.13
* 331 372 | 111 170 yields 1.16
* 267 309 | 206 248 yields 1.04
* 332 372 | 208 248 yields 1.06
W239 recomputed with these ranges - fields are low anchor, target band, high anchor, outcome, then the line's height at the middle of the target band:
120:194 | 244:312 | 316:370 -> -2.1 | 57.5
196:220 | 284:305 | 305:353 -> -0.5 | 58.3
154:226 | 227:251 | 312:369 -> -0.7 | 55.9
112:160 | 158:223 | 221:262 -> 1.8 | 55.3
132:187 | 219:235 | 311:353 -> -0.7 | 54.9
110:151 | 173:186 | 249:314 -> 0.7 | 54.8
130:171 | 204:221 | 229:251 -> -0.1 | 56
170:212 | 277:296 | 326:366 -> -0.7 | 57.8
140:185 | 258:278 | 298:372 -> -1.1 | 56.8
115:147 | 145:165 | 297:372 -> 0.5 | 53.6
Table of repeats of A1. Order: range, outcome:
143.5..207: 52.9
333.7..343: 59.4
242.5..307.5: 59.2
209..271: 58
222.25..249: 57.4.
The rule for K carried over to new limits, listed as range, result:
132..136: 52.6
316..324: 58.5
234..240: 58.2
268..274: 59.3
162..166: 51.7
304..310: 58.9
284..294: 60.2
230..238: 58.3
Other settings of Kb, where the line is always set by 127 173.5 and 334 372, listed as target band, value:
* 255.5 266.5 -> -0.4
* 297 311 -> 0.0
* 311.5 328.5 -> 0.2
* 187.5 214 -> -0.2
